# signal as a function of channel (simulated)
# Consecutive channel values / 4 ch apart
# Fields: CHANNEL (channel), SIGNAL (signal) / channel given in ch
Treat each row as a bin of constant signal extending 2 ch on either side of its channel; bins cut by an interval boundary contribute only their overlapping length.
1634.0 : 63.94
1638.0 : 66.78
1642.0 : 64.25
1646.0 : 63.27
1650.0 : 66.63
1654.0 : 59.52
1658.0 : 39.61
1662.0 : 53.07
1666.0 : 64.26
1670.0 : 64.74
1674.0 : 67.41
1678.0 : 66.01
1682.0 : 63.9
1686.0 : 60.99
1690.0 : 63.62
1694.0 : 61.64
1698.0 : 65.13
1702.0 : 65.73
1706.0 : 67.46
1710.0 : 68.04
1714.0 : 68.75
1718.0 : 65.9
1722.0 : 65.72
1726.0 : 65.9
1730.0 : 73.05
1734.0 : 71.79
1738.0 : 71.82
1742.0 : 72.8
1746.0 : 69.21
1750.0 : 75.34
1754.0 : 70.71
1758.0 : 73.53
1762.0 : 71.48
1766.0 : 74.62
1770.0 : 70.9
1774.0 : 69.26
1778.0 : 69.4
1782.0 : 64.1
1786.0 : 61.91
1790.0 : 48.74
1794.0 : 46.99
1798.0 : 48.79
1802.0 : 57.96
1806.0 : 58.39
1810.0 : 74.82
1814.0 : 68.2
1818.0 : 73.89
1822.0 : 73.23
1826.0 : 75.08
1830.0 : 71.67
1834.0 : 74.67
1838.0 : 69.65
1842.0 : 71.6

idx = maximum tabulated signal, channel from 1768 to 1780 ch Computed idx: 70.9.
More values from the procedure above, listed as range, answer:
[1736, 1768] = 75.34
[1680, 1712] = 68.04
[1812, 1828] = 75.08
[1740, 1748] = 72.8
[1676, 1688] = 66.01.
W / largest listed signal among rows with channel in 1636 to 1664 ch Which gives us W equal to 66.78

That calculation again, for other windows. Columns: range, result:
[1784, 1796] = 61.91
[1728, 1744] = 73.05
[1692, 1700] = 65.13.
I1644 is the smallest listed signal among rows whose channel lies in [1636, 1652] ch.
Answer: 63.27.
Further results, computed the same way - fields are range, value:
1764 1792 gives 48.74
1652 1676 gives 39.61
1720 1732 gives 65.72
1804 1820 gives 58.39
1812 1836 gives 68.2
